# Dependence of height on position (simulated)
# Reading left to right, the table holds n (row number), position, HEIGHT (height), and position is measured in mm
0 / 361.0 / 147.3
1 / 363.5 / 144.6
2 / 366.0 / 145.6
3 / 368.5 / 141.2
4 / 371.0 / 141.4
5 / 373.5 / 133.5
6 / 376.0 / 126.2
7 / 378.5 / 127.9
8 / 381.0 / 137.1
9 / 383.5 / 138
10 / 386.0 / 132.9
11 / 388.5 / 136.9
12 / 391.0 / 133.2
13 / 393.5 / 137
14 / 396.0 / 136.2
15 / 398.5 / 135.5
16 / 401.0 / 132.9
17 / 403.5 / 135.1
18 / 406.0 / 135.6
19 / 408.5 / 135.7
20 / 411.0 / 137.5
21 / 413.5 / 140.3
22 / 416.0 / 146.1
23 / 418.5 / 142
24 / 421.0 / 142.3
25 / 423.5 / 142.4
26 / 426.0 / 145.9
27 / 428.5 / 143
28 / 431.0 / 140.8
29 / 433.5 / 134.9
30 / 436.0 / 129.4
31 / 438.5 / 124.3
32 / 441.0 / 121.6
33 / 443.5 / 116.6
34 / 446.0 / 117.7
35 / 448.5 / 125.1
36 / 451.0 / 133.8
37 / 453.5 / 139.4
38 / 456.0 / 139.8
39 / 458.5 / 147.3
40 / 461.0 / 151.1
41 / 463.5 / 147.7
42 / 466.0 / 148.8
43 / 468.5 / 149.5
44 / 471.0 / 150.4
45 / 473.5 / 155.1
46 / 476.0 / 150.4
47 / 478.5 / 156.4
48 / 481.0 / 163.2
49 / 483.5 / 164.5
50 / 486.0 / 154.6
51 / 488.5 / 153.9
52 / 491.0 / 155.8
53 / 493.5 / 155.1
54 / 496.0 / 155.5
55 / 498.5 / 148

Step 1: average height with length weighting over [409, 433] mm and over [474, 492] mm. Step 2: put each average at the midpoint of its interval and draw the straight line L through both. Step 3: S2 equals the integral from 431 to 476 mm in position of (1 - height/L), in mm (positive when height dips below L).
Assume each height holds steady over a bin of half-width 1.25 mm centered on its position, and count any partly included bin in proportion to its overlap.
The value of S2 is 3.7 mm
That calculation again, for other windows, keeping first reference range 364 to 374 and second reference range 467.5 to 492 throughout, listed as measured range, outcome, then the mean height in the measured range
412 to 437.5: 1.3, 141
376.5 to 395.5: 1.2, 134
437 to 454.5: 3.0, 125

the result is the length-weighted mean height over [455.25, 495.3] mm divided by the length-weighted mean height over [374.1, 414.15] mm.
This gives 1.13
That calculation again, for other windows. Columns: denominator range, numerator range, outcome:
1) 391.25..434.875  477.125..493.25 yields 1.14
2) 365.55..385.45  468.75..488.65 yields 1.15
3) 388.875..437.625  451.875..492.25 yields 1.10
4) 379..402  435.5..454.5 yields 0.93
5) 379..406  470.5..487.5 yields 1.16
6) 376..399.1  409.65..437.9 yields 1.04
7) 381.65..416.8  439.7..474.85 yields 1.02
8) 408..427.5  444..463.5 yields 0.96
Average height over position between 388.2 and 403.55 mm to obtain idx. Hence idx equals 135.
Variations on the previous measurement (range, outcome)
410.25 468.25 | 138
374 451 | 134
